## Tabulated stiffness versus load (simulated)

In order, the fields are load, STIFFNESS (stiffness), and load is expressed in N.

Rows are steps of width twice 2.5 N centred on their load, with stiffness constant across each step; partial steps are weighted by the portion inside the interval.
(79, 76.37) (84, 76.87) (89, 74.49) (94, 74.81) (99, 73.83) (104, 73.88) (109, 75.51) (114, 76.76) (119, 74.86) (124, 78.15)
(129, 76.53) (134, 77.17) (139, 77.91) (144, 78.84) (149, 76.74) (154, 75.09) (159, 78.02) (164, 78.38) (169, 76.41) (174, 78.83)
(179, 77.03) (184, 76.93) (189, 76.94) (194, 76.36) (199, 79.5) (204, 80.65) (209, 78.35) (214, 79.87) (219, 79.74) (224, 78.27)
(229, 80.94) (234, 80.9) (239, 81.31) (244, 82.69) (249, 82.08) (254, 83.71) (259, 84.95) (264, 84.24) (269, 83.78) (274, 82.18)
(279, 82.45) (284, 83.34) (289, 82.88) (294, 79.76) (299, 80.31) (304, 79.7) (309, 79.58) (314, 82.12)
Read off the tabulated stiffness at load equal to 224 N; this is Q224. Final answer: 78.27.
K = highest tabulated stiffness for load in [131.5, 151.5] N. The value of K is 78.84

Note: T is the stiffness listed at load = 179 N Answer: 77.03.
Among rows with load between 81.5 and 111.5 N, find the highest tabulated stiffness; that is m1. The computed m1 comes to 76.87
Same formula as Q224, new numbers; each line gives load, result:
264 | 84.24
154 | 75.09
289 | 82.88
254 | 83.71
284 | 83.34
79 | 76.37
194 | 76.36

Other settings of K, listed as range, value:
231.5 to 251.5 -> 82.69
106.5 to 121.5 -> 76.76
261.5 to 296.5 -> 84.24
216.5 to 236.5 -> 80.94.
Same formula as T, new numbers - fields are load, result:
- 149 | 76.74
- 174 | 78.83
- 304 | 79.7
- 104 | 73.88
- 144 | 78.84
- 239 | 81.31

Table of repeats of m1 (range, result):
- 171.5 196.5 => 78.83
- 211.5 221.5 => 79.87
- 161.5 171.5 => 78.38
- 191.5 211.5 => 80.65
